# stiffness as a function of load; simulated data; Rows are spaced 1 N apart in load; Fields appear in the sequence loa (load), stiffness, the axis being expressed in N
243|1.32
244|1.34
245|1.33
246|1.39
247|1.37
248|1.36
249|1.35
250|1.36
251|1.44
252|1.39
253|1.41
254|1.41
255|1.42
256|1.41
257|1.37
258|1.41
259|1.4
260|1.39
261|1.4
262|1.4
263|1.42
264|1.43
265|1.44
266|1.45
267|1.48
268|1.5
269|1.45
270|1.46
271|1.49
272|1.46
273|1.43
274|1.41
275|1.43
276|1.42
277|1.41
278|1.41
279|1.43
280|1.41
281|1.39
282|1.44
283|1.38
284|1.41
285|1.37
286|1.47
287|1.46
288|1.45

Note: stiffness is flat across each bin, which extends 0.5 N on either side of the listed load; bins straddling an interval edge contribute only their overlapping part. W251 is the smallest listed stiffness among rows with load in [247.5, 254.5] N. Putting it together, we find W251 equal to 1.35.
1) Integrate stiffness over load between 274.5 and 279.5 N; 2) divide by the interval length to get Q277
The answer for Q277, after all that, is 1.42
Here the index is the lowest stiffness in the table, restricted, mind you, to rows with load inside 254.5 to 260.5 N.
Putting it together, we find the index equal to 1.37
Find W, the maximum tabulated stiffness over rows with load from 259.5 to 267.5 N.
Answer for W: 1.48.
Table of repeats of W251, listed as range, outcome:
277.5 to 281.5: 1.39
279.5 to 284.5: 1.38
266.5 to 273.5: 1.43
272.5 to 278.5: 1.41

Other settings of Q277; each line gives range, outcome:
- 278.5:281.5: 1.41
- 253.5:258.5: 1.4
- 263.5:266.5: 1.44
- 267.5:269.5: 1.48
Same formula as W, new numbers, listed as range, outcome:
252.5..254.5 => 1.41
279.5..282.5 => 1.44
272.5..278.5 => 1.43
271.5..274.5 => 1.46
